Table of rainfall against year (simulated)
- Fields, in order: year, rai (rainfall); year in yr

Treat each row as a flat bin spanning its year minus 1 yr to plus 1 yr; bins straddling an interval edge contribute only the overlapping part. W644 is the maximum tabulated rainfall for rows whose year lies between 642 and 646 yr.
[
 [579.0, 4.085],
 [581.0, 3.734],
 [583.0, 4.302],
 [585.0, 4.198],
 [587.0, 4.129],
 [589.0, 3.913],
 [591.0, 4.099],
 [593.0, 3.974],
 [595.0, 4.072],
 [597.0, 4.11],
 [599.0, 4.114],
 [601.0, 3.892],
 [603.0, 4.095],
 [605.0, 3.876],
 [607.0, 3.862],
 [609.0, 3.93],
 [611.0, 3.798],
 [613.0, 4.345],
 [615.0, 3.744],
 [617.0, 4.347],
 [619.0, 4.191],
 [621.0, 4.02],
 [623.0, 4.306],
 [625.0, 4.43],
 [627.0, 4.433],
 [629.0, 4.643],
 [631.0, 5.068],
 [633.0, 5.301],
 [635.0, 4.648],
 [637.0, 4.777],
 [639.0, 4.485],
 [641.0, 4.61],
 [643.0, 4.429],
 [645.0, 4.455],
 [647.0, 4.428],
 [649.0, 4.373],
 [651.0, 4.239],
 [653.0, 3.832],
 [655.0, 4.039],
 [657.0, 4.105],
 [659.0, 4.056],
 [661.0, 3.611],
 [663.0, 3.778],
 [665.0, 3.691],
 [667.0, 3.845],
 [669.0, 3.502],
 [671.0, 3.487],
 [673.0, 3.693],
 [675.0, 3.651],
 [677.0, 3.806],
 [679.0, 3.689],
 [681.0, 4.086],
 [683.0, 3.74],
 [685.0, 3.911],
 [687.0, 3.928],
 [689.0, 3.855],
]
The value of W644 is 4.455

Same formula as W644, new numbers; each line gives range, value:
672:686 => 4.086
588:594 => 4.099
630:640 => 5.301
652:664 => 4.105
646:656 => 4.428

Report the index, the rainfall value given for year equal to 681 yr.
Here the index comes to 4.086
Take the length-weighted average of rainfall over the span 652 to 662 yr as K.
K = 3.93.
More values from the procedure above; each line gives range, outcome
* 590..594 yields 4.04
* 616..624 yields 4.22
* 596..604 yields 4.05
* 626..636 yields 4.82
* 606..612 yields 3.86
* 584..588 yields 4.16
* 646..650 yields 4.4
